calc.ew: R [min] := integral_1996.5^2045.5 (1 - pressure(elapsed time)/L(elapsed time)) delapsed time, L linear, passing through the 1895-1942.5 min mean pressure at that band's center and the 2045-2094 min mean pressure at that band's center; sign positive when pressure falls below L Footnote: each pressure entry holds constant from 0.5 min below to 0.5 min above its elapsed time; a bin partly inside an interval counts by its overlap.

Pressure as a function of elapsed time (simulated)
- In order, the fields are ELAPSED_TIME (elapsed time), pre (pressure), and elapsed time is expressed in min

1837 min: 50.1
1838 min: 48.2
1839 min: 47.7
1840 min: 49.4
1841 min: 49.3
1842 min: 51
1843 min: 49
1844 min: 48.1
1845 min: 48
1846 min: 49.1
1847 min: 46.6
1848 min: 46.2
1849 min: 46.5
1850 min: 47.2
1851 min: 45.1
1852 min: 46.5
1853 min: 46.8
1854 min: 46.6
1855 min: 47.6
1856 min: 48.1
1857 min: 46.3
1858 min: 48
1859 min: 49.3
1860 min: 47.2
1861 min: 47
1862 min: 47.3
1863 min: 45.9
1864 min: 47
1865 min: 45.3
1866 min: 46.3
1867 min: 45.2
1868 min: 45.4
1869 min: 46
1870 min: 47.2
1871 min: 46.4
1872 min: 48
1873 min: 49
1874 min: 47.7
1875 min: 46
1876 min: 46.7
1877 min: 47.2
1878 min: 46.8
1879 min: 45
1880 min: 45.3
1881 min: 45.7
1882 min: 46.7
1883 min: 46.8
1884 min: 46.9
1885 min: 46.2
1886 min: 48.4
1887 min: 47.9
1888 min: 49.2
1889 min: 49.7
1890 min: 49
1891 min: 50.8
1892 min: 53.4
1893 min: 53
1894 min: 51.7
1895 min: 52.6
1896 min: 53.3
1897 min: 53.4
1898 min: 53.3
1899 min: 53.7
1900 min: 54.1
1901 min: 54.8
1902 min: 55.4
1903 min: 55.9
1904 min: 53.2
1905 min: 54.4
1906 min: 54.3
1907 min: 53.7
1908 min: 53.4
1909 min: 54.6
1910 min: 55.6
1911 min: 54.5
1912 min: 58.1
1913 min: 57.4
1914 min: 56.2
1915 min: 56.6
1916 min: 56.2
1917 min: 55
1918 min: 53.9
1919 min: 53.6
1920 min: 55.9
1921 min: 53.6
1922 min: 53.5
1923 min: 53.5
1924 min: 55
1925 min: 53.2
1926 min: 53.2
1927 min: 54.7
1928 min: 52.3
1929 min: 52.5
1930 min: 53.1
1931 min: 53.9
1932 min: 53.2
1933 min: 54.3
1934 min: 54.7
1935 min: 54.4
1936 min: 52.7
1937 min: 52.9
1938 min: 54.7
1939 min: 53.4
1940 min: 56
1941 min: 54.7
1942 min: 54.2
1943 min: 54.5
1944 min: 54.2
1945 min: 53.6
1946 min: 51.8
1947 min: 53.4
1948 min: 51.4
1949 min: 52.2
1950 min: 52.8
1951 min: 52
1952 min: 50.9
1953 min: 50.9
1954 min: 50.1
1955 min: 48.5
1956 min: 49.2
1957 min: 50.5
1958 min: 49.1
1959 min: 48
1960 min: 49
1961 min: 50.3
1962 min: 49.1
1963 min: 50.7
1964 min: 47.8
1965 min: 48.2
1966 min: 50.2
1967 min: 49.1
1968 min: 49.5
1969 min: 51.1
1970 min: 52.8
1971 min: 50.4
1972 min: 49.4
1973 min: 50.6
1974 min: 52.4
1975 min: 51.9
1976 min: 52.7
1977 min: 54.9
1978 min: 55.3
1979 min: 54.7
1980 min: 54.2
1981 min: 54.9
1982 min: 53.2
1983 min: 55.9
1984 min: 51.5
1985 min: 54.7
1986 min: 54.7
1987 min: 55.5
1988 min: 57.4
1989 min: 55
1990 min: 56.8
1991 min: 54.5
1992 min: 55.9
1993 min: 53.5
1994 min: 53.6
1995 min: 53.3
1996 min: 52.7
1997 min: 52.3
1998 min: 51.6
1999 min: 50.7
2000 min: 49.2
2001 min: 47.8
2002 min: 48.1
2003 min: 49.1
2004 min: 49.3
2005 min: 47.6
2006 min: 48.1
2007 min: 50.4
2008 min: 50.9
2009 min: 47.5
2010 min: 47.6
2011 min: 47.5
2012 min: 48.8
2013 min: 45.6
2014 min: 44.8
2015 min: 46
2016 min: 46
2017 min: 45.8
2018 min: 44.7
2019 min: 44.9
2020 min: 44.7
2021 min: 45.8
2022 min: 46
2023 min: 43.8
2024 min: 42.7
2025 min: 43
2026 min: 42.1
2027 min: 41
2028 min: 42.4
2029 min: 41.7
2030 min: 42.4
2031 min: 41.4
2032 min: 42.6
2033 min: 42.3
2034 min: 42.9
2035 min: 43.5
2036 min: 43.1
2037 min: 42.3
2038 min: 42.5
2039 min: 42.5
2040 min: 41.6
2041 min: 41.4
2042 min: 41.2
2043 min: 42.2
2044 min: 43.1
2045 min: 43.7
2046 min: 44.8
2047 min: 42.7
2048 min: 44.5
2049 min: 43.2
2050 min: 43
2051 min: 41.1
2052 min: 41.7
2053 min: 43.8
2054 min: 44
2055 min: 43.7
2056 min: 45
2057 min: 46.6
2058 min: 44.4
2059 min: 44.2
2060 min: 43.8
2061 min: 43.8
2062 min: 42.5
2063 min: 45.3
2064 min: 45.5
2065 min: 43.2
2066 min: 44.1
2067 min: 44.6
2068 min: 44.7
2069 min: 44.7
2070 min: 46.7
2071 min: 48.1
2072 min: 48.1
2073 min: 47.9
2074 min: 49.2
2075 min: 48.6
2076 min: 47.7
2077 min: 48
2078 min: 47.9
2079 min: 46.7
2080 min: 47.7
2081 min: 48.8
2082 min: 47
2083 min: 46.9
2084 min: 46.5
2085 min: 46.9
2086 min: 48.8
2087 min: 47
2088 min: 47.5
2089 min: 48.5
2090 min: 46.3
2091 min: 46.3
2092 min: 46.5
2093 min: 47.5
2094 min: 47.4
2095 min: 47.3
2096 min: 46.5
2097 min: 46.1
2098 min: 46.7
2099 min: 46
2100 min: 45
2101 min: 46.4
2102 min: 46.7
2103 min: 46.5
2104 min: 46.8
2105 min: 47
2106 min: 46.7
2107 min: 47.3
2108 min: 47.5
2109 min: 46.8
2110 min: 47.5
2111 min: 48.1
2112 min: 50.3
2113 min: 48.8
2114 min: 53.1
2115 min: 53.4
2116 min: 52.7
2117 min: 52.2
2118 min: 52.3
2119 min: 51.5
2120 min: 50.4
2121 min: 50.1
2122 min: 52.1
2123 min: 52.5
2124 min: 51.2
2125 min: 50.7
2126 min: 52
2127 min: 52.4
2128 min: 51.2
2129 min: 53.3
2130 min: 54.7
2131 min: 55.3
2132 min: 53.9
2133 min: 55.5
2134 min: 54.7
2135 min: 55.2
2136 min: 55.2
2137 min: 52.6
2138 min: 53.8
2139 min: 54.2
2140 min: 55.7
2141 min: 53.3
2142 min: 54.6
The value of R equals 3.3 min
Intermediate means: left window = 54.3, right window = 45.7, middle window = 45.2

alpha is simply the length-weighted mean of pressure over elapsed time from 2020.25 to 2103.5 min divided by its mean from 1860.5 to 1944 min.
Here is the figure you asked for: 0.9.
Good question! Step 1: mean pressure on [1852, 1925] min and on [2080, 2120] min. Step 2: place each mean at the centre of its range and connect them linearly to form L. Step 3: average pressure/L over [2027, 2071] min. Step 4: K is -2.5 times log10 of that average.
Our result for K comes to 0.123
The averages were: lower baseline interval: 50.5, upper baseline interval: 48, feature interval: 43.4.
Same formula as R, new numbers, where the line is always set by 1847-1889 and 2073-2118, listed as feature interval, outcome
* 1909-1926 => -2.88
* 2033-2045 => 1.30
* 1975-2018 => -3.57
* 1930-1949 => -2.64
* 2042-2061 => 1.63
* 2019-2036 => 1.60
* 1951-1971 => -1.08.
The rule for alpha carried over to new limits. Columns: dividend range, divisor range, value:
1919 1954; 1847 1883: 1.14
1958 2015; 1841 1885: 1.09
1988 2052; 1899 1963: 0.87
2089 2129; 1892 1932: 0.90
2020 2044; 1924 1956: 0.81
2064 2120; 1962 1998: 0.90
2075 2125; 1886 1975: 0.92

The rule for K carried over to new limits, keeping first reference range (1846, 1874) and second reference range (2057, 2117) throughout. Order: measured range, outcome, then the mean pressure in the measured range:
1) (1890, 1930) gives -0.155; 54.1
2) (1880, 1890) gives -0.013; 47.5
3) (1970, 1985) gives -0.133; 53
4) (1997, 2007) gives -0.052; 49.3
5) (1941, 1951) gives -0.135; 53.1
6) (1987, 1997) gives -0.165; 54.7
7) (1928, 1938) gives -0.143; 53.5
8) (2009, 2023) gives 0.023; 46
